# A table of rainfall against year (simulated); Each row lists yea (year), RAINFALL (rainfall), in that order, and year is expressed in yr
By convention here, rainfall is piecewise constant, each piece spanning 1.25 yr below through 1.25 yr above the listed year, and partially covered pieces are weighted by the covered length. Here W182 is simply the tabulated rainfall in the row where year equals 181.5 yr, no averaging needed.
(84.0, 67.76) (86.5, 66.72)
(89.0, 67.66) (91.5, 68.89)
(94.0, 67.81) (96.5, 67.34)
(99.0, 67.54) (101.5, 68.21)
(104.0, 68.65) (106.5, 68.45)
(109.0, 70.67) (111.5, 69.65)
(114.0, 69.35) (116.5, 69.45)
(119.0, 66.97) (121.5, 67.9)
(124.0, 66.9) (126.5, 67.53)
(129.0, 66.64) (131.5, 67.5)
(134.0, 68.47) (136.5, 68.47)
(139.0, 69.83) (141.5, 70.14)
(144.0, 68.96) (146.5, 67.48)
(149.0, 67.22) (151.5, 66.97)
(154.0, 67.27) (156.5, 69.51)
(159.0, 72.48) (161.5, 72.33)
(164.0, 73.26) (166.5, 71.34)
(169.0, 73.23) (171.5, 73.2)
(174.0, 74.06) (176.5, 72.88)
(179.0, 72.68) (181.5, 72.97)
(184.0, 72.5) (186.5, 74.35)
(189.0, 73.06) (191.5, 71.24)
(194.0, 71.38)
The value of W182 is 72.97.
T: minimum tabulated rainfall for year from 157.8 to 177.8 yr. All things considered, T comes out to 71.34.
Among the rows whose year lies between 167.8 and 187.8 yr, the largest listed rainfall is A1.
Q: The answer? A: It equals 74.35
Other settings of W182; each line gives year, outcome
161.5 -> 72.33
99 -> 67.54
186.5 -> 74.35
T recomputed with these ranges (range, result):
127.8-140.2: 66.64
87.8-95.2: 67.66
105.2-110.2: 68.45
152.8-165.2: 67.27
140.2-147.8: 67.48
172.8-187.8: 72.5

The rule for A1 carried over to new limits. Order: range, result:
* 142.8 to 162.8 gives 72.48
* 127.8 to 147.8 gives 70.14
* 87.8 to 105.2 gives 68.89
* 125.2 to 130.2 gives 67.53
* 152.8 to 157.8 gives 69.51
